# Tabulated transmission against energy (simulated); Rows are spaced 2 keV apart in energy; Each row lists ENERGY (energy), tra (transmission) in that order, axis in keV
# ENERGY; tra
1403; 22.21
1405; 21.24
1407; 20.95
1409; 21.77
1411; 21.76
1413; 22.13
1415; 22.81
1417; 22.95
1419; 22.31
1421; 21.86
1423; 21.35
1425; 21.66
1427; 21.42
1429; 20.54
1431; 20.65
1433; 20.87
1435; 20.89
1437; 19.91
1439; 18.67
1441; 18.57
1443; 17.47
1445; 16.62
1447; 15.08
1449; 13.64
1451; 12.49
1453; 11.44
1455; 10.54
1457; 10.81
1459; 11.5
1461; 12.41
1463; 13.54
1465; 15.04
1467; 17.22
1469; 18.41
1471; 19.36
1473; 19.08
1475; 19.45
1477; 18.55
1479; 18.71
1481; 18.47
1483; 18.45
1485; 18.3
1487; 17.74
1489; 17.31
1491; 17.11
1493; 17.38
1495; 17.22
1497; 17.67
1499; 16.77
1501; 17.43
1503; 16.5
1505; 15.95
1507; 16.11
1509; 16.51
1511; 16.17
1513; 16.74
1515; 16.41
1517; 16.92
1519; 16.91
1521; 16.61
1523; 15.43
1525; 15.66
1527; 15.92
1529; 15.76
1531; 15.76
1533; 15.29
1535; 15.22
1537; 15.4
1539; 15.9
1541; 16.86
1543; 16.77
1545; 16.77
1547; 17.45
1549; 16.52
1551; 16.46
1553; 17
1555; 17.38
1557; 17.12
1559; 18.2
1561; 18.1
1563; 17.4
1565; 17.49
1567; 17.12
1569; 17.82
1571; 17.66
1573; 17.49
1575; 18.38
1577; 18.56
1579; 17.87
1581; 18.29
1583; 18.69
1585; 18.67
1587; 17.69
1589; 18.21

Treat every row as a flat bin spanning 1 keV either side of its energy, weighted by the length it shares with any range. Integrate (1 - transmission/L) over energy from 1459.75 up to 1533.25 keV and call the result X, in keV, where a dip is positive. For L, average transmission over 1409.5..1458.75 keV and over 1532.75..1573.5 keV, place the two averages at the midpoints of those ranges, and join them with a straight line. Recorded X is 3.4 keV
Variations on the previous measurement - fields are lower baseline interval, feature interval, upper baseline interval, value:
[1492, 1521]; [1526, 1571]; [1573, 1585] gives 2.4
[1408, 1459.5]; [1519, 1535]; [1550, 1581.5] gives 1.9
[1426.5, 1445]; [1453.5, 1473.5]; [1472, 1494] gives 4.5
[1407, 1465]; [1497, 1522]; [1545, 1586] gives 1.7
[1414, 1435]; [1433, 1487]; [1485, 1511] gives 8.0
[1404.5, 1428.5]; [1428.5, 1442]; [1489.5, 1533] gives 0.5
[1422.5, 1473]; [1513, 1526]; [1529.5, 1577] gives 0.4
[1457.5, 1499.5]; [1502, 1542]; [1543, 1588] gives 2.9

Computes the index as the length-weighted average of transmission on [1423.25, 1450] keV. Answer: 19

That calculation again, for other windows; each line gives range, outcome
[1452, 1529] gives 16.4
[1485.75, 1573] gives 16.8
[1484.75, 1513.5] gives 17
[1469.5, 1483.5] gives 18.9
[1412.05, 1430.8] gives 21.8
